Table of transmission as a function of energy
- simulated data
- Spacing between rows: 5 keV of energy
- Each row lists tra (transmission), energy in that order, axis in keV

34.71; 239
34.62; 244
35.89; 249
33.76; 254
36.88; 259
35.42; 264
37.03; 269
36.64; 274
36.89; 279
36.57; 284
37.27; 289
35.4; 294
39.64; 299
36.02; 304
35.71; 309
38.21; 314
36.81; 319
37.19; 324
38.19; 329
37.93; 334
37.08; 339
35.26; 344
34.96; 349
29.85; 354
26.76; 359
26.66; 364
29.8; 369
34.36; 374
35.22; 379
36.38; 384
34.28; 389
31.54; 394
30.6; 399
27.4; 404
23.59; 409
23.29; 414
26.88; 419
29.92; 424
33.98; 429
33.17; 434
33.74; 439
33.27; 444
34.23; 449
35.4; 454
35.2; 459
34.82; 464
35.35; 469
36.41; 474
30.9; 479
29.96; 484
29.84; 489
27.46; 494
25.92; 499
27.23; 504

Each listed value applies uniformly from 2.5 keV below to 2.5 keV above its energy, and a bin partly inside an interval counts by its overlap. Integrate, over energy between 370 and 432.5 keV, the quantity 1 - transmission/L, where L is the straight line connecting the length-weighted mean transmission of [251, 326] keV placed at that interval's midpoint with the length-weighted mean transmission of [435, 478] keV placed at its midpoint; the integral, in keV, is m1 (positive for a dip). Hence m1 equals 8.2 keV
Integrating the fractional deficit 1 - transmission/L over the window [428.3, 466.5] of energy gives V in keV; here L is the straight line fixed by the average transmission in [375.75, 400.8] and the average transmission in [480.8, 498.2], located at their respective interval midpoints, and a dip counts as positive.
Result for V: -4.2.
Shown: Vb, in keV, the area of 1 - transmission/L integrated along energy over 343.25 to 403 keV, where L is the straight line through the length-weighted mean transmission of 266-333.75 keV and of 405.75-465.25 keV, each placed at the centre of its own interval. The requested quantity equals 3.6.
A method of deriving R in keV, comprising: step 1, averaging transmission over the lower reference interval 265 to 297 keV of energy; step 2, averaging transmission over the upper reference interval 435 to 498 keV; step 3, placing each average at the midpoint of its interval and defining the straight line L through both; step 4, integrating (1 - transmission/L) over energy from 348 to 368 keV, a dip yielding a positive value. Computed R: 3.4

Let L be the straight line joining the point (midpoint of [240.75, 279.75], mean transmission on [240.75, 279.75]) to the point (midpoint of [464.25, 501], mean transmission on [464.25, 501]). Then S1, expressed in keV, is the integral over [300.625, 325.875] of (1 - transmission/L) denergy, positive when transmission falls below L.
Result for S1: -1.58 keV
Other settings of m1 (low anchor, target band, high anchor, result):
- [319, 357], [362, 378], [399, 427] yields 0.5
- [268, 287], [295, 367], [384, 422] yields -3.3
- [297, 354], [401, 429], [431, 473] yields 6.5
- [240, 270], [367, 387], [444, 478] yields 0.6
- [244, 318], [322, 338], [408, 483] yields -1.2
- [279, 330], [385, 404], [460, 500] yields 1.4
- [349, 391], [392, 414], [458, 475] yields 3.6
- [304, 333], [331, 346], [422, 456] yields -0.1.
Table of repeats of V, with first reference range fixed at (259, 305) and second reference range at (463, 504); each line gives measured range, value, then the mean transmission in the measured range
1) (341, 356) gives 0.5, 33.6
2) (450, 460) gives -1.1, 35.2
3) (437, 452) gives -0.8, 33.8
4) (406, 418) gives 3.3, 24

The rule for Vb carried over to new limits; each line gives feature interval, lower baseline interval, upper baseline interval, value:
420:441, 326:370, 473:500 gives -0.7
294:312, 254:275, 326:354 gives -0.4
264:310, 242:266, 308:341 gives -0.6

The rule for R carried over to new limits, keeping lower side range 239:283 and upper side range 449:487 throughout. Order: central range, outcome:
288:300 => -0.6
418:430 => 1.4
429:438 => 0.2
